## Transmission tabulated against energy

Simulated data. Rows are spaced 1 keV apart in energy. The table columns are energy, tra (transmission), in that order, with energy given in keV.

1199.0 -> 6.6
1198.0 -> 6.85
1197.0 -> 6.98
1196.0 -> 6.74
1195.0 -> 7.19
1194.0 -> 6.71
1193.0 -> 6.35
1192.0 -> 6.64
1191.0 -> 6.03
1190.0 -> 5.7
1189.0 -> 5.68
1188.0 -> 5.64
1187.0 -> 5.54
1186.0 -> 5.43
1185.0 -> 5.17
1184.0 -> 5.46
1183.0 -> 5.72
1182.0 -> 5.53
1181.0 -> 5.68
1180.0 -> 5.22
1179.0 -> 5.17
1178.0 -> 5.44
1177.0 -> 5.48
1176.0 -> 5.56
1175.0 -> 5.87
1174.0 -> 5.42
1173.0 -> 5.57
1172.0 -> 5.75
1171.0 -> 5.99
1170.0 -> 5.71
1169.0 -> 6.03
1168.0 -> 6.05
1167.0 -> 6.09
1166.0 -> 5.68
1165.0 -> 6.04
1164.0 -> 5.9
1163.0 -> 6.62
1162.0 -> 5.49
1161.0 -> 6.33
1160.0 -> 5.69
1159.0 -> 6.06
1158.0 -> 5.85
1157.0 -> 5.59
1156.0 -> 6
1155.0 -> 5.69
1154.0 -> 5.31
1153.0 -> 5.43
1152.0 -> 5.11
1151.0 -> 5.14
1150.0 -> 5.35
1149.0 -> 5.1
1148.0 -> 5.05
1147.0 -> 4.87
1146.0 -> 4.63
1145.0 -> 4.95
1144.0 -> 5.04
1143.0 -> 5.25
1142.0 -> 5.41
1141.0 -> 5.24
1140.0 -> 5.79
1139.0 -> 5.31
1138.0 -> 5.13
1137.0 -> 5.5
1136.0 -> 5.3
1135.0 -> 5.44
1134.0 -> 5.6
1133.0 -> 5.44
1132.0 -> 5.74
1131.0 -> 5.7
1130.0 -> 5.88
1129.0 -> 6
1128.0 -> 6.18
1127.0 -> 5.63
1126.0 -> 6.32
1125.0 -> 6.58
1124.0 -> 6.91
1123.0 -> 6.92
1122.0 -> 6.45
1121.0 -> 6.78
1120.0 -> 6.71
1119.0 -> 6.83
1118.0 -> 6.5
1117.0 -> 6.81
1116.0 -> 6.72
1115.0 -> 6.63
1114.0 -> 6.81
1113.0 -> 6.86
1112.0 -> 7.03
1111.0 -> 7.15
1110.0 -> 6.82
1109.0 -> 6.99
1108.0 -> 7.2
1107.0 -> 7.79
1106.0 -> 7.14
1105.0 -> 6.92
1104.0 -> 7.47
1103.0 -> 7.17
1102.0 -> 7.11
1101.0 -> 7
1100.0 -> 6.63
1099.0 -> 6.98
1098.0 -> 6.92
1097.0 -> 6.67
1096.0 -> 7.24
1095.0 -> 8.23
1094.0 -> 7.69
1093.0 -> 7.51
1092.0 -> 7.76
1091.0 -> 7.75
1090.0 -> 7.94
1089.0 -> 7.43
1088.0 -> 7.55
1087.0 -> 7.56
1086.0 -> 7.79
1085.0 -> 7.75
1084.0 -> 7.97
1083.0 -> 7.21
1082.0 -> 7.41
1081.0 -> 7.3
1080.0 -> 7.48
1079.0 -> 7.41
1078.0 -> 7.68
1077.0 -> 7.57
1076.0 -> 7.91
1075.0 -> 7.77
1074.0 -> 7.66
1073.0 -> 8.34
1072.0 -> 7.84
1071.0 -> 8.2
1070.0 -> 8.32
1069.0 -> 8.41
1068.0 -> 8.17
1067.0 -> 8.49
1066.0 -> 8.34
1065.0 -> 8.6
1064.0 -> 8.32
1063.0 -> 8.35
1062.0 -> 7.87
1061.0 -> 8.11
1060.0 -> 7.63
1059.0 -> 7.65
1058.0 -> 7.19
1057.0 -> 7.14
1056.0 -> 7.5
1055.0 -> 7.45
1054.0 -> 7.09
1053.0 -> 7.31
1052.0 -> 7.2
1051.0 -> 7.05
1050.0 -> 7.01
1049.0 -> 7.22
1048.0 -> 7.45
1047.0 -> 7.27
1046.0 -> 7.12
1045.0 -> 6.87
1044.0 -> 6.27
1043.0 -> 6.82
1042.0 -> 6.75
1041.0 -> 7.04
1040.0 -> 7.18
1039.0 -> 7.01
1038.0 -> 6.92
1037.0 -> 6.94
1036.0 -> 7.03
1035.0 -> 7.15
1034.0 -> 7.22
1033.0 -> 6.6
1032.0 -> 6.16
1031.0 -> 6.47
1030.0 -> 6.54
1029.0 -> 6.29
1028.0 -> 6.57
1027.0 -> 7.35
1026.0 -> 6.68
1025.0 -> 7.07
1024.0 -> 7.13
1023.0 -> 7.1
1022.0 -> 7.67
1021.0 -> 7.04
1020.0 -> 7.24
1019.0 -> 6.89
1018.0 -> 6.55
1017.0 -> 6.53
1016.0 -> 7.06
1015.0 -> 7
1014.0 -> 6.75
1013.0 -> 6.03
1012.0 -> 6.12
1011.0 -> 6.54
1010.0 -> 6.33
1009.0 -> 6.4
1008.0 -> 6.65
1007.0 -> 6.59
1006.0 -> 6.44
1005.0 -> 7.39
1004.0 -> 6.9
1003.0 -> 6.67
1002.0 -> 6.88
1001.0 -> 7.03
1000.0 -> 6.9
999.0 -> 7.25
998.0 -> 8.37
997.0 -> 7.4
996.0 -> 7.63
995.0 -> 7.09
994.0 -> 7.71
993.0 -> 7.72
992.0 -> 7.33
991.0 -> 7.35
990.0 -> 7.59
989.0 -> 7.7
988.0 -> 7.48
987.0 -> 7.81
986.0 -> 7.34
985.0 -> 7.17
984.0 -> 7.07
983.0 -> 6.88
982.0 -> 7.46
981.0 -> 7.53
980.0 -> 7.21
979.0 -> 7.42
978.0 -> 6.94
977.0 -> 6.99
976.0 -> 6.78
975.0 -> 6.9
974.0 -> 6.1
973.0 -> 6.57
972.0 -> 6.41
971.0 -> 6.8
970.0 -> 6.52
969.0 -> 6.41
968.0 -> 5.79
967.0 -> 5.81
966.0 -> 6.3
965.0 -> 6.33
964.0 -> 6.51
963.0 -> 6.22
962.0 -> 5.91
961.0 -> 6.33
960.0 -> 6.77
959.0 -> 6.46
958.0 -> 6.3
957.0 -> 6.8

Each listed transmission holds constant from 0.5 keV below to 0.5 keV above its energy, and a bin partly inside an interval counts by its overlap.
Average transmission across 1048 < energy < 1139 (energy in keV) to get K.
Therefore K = 7.16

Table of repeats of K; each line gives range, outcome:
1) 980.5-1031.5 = 7.03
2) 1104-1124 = 6.91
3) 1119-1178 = 5.73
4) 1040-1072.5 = 7.56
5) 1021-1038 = 6.88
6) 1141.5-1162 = 5.39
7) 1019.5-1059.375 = 7.02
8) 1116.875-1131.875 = 6.39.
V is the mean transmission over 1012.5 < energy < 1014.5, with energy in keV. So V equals 6.39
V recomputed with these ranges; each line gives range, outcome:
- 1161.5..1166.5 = 5.95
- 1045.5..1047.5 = 7.2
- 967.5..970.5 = 6.24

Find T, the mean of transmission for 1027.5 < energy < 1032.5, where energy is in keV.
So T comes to 6.41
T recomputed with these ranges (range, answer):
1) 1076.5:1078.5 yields 7.62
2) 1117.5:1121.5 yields 6.71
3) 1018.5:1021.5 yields 7.06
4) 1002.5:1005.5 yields 6.99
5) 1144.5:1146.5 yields 4.79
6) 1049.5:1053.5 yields 7.14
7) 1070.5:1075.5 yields 7.96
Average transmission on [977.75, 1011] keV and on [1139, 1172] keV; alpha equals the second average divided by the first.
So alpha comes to 0.8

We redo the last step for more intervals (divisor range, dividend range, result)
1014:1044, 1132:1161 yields 0.78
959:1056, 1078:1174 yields 0.92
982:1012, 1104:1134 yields 0.92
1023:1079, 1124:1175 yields 0.76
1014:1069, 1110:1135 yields 0.89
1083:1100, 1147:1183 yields 0.75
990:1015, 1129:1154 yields 0.76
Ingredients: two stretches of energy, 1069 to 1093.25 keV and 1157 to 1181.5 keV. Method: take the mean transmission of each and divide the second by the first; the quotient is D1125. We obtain 0.75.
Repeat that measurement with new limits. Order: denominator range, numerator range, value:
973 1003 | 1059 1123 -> 1.03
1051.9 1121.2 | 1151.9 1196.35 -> 0.78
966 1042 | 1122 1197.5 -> 0.83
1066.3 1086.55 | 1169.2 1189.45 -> 0.71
